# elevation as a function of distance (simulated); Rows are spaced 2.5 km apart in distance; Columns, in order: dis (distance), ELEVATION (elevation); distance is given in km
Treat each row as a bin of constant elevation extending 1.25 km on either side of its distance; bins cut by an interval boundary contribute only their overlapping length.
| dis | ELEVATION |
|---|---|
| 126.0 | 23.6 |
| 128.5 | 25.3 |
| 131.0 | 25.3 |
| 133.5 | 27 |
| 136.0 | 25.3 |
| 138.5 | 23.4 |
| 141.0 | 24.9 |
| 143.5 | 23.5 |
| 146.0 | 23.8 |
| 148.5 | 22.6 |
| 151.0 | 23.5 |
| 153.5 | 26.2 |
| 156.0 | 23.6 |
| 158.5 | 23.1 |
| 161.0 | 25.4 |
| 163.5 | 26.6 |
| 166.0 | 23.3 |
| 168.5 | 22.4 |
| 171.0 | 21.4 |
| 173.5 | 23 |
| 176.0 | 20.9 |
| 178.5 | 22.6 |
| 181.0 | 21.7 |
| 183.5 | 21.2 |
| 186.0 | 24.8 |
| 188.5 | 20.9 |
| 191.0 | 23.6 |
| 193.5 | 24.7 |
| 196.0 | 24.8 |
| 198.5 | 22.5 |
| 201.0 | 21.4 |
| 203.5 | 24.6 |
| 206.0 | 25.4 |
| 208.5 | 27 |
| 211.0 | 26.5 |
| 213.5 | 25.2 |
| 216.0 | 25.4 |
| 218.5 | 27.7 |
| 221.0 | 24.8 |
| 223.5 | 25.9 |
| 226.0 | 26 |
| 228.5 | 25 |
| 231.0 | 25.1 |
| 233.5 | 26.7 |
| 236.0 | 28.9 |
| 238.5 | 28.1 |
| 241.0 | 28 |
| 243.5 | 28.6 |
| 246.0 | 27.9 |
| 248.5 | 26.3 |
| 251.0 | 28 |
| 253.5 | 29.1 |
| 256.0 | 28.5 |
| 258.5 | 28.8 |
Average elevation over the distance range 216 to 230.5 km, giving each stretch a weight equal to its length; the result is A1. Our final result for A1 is 25.8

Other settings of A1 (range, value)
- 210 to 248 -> 26.6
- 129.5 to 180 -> 23.9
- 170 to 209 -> 23.1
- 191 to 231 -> 25.1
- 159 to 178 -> 23.3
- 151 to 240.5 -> 24.5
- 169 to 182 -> 22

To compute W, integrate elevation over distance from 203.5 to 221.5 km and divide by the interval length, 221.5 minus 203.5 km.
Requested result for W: 26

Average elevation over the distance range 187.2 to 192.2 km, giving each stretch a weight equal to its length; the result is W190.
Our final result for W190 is 22.3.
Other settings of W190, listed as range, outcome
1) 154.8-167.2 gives 24.4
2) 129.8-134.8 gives 26.2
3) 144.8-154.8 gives 24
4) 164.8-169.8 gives 22.8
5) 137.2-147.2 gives 23.9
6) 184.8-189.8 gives 22.8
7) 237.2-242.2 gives 28.1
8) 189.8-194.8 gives 24.2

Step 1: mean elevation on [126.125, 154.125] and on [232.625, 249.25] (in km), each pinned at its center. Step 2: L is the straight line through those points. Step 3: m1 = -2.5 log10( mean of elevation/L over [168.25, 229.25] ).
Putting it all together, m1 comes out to 0.11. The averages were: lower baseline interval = 24.5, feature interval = 24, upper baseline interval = 27.9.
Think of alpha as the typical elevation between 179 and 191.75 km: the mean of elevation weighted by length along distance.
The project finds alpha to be 22.4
